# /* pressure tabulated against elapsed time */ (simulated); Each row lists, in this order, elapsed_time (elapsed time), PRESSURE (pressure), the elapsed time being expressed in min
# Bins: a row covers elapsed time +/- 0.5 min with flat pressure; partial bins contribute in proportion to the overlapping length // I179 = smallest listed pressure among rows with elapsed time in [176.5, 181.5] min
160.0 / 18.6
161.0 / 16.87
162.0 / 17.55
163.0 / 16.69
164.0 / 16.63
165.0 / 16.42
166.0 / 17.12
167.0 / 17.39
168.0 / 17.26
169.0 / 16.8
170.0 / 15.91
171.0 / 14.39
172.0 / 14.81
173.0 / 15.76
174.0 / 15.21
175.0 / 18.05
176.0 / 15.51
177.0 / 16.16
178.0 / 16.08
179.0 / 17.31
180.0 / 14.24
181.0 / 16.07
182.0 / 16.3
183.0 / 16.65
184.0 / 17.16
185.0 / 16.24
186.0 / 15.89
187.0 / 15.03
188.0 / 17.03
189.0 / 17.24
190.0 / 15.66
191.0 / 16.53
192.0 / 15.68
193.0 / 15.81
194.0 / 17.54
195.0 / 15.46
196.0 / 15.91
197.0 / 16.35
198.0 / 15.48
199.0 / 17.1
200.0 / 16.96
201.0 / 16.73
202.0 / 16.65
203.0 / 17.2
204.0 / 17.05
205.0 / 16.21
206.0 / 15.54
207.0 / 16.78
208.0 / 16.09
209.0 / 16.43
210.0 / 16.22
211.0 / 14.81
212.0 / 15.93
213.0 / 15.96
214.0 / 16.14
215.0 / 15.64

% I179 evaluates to 14.24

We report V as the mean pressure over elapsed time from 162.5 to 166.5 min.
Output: 16.7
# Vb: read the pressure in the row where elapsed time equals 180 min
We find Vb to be 14.24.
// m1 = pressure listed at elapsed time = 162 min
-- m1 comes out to 17.55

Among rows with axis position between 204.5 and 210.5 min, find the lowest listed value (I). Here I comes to 15.54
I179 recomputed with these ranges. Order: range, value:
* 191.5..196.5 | 15.46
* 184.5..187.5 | 15.03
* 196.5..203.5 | 15.48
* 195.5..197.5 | 15.91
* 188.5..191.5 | 15.66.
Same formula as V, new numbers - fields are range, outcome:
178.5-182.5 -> 16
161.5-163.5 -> 17.1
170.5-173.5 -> 15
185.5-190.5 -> 16.2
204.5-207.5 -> 16.2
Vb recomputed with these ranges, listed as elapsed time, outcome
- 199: 17.1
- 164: 16.63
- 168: 17.26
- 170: 15.91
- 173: 15.76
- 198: 15.48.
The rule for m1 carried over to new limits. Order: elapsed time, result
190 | 15.66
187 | 15.03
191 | 16.53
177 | 16.16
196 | 15.91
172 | 14.81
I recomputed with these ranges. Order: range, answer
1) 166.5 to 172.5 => 14.39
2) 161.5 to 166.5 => 16.42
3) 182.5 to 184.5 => 16.65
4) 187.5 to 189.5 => 17.03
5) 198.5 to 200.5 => 16.96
